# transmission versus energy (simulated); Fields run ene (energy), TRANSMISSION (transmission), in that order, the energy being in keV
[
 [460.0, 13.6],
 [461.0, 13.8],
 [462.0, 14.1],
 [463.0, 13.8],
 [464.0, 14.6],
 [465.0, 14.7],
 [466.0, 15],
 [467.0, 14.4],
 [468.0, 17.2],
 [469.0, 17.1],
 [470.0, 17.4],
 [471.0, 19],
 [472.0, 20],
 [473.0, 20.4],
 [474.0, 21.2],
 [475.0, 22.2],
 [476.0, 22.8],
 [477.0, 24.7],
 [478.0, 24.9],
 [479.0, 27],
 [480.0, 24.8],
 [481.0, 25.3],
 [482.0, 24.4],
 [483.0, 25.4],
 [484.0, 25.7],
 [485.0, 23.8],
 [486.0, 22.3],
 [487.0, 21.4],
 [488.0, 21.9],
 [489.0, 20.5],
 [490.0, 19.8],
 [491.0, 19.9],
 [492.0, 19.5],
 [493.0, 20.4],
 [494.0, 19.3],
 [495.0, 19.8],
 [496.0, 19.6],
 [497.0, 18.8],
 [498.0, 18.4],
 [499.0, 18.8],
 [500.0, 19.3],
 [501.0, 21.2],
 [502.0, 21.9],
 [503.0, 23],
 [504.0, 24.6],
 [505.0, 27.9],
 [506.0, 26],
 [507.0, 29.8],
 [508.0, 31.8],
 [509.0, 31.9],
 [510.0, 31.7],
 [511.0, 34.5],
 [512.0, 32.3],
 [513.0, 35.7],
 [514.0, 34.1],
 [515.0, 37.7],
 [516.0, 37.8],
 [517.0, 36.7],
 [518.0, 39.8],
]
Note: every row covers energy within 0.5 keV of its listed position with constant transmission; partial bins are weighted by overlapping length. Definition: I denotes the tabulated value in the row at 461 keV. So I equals 13.8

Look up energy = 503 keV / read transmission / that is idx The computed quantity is 23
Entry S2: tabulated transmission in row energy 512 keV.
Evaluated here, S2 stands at 32.3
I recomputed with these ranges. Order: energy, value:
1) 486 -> 22.3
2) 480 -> 24.8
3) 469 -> 17.1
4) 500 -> 19.3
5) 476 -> 22.8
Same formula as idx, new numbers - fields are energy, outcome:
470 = 17.4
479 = 27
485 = 23.8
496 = 19.6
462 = 14.1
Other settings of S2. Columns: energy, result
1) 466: 15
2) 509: 31.9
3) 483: 25.4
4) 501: 21.2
